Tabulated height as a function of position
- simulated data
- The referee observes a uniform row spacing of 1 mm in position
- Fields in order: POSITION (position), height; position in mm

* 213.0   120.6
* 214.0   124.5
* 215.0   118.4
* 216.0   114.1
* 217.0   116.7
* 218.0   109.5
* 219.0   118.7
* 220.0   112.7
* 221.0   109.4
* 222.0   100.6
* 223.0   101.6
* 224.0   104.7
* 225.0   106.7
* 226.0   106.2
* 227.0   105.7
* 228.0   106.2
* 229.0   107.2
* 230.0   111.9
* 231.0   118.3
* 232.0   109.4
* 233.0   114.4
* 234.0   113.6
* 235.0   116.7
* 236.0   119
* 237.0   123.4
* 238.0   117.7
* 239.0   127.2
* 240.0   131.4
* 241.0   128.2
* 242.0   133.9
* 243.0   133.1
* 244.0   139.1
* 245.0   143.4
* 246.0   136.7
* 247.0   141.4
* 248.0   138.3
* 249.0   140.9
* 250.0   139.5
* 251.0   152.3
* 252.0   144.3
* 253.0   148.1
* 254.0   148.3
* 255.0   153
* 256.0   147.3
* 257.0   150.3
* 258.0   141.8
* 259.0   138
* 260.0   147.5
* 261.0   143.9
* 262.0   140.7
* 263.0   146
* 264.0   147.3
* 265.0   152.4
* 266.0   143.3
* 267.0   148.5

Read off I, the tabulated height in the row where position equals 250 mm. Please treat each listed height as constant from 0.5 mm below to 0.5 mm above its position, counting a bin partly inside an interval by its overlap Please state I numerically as 139.5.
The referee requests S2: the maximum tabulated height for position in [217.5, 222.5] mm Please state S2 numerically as 118.7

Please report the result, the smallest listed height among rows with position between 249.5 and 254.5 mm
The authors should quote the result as 139.5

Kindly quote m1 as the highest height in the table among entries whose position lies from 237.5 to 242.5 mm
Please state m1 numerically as 133.9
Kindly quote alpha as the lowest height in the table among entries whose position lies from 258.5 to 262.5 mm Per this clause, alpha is 138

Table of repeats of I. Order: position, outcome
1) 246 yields 136.7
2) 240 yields 131.4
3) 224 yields 104.7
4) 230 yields 111.9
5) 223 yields 101.6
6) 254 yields 148.3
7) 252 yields 144.3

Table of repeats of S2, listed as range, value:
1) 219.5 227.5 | 112.7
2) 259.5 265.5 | 152.4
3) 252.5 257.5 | 153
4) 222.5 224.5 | 104.7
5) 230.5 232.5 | 118.3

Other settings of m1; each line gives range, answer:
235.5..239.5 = 127.2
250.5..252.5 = 152.3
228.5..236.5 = 119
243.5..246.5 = 143.4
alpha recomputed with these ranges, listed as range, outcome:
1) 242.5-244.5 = 133.1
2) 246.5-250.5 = 138.3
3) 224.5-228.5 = 105.7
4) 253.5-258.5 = 141.8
